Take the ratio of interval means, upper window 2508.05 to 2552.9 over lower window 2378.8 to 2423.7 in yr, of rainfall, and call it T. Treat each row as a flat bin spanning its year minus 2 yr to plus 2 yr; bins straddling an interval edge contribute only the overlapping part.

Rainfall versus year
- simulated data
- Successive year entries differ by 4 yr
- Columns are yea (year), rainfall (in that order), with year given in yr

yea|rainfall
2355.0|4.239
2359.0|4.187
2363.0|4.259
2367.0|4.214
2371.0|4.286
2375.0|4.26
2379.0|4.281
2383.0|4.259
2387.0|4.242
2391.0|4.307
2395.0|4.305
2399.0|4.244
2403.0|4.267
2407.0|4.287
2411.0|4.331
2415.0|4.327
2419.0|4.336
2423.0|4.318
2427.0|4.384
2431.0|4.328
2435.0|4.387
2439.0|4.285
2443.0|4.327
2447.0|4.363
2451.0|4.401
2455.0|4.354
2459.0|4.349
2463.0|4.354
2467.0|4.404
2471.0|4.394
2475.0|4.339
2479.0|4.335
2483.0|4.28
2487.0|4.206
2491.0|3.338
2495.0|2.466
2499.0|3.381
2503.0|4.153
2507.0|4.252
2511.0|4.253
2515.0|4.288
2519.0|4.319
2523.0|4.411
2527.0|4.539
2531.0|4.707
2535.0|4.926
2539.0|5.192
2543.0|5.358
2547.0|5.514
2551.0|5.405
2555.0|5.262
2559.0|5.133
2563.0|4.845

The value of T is 1.12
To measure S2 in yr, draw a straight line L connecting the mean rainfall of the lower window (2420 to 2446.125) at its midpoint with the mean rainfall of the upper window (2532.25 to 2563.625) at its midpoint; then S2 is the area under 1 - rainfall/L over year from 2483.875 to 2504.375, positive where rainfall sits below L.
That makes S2 5.4 yr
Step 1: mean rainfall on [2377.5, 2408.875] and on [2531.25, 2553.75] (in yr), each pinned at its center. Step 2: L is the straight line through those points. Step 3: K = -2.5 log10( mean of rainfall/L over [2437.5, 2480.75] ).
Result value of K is 0.08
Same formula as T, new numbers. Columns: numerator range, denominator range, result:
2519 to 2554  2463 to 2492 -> 1.18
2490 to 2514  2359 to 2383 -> 0.87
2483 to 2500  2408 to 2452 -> 0.80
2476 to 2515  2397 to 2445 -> 0.90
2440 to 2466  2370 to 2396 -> 1.02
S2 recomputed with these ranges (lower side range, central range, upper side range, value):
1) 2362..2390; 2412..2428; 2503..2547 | 0.13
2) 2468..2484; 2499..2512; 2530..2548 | 1.74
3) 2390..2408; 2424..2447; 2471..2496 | -1.20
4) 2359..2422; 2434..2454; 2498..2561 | 0.43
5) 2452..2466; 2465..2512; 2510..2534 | 4.51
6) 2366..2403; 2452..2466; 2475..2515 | -1.19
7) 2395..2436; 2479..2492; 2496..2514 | -0.08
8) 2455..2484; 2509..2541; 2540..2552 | 3.40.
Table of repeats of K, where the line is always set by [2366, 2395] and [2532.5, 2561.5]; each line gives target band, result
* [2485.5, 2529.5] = 0.25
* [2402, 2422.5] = 0.04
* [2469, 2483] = 0.11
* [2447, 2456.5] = 0.07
